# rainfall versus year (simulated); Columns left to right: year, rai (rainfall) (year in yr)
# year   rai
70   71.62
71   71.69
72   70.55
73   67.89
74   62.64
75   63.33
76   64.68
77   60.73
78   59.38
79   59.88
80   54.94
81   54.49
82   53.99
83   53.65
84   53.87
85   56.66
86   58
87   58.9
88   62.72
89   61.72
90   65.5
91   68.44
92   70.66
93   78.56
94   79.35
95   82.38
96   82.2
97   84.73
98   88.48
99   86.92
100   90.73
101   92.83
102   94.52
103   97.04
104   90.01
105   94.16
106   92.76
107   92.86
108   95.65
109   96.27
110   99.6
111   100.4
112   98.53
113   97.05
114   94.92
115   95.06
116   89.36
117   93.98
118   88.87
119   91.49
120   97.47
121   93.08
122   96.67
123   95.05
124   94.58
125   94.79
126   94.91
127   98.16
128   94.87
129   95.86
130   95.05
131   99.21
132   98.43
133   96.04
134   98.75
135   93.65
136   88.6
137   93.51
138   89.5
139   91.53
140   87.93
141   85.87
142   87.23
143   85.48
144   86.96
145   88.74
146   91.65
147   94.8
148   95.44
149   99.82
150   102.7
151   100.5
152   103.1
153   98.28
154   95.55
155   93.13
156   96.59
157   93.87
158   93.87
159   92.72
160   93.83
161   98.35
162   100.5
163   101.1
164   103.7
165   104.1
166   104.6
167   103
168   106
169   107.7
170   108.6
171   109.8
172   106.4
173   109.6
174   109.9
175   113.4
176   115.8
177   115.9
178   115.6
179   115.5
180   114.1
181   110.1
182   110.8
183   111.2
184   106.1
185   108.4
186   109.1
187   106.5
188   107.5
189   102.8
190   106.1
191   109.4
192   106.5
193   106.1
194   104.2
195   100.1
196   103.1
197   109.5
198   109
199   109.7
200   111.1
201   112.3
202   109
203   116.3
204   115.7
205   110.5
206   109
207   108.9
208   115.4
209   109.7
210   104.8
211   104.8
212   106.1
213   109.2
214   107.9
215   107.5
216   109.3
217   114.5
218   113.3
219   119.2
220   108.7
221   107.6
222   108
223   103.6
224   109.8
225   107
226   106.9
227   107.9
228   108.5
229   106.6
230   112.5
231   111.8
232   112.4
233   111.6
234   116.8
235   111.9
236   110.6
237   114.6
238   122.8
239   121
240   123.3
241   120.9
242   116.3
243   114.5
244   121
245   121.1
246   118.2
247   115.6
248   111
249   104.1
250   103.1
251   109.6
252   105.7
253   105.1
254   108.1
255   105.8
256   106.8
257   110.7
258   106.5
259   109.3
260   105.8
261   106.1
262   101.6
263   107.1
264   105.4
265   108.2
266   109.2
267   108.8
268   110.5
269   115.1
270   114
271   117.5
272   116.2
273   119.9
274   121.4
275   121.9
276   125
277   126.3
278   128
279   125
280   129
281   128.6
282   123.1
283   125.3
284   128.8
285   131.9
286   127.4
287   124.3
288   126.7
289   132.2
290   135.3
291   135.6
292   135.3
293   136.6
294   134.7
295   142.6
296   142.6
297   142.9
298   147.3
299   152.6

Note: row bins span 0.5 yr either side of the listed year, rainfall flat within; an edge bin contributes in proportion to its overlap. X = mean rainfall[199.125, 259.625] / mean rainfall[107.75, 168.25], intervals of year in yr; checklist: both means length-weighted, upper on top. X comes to 1.2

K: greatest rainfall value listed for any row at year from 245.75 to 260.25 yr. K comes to 118.2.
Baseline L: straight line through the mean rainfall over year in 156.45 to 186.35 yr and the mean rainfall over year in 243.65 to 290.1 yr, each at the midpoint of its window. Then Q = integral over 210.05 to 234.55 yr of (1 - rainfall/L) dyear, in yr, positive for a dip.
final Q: 0.4 yr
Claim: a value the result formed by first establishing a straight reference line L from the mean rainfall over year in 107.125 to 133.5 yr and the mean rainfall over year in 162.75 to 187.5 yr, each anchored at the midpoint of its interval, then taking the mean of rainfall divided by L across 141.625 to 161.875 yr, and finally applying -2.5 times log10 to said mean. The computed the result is 0.09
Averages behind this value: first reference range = 95.6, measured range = 94.8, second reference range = 109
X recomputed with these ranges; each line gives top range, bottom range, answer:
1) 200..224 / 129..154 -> 1.17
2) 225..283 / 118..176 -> 1.17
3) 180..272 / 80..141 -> 1.28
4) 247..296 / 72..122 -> 1.50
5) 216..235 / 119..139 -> 1.16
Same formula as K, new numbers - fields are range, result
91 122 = 100.4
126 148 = 99.21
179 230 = 119.2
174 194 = 115.9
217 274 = 123.3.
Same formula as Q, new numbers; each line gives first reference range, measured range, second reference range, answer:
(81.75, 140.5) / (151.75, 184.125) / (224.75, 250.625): -1.9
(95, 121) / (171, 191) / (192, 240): -1.1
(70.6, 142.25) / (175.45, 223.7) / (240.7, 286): -3.6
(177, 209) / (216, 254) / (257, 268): -1.5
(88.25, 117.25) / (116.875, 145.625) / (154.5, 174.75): 0.4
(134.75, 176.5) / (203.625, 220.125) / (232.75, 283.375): -0.5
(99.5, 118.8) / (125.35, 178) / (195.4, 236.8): 1.1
